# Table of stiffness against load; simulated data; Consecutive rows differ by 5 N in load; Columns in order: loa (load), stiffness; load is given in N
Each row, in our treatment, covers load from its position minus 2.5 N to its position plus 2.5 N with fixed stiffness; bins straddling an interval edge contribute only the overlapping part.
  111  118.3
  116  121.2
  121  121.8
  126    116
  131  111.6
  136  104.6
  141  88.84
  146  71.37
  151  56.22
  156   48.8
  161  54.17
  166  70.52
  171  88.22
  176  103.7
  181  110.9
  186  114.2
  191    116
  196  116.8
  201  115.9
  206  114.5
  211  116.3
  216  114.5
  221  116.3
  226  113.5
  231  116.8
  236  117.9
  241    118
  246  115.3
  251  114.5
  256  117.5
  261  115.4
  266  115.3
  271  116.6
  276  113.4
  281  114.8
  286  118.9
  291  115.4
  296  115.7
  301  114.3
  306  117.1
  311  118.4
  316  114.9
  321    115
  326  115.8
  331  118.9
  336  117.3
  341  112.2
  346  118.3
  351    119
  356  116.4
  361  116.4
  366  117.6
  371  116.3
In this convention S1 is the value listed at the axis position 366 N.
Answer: 117.6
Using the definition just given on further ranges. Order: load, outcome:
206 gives 114.5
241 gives 118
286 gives 118.9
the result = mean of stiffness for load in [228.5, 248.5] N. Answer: 117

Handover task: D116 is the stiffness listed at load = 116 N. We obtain 121.2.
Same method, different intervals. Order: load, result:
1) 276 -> 113.4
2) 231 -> 116.8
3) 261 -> 115.4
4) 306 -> 117.1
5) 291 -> 115.4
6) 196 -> 116.8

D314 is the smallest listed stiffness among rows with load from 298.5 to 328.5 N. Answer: 114.3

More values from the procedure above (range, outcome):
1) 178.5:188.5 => 110.9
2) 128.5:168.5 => 48.8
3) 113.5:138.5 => 104.6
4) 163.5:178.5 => 70.52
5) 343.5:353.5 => 118.3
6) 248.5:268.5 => 114.5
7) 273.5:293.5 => 113.4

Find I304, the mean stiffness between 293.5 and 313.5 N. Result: 116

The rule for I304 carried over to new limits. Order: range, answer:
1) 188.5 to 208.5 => 116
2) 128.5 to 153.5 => 86.5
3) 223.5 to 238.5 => 116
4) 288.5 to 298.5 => 116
